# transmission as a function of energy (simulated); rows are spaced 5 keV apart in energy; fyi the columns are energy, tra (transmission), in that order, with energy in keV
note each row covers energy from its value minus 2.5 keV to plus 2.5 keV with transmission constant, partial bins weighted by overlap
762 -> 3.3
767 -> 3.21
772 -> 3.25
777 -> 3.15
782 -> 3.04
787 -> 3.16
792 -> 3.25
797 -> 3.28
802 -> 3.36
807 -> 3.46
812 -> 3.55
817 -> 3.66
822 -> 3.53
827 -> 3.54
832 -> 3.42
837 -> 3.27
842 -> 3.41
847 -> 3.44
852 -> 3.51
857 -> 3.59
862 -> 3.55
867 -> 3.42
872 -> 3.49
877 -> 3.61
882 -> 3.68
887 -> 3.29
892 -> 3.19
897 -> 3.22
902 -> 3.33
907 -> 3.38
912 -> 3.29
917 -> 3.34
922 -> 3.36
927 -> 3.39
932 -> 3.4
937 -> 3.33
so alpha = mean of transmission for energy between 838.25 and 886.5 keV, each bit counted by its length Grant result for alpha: 3.51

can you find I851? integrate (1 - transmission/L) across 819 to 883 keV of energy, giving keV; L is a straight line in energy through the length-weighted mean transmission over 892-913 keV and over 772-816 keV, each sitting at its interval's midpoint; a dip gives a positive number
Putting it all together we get -3.9 keV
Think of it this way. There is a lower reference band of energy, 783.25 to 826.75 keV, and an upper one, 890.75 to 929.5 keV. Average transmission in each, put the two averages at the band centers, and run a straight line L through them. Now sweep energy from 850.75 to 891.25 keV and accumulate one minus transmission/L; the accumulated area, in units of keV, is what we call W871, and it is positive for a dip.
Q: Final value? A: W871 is -1.9 keV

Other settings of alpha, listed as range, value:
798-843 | 3.46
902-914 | 3.34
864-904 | 3.41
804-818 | 3.54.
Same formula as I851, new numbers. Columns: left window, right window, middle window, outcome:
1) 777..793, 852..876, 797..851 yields -2.1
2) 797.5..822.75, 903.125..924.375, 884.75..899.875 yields 0.6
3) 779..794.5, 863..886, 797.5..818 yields -1.5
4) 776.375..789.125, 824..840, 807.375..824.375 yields -1.3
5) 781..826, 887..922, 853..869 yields -0.9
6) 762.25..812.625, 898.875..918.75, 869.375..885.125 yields -1.3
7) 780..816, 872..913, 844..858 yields -0.6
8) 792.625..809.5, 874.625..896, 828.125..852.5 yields -0.2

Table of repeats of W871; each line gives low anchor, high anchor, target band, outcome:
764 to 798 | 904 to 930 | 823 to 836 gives -0.86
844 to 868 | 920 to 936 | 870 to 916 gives 0.76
